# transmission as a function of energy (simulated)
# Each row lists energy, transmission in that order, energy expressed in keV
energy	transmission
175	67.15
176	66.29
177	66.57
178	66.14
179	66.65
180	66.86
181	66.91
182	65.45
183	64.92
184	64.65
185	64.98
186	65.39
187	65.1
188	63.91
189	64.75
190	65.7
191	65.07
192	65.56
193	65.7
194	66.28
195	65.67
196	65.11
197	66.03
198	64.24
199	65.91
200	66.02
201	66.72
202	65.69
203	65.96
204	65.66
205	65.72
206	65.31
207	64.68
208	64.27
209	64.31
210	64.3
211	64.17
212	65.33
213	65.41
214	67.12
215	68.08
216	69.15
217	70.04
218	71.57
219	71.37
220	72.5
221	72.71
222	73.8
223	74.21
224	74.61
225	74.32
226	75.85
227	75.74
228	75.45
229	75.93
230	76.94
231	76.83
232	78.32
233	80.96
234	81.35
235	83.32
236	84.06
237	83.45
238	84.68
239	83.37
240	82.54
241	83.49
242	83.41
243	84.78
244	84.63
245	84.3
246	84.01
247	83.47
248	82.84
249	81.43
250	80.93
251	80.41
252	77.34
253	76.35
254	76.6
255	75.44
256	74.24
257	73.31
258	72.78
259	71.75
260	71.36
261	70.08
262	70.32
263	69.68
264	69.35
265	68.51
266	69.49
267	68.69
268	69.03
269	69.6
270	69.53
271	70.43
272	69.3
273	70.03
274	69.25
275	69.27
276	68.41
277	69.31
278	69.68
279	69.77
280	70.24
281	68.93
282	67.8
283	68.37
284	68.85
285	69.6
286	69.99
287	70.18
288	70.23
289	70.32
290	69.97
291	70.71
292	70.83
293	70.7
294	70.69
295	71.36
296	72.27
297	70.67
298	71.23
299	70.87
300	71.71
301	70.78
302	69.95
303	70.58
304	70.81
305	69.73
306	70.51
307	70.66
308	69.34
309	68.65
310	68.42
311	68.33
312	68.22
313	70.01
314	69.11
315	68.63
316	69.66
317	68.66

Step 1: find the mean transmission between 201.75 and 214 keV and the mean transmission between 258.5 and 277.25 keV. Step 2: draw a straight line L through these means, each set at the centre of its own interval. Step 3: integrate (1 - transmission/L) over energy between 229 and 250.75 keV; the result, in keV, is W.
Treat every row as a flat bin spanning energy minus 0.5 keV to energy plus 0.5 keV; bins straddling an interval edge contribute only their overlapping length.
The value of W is -4.7 keV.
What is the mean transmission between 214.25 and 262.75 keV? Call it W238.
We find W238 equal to 77.3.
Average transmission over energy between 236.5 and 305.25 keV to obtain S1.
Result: 73.4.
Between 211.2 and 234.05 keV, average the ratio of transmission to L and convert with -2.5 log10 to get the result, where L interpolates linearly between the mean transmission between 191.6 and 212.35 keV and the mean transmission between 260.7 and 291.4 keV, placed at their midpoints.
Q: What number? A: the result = -0.10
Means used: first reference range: 65.4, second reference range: 69.5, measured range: 73.1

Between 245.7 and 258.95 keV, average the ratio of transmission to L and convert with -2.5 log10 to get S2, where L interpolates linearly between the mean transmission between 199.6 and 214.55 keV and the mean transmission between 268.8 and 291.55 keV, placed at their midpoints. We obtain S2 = -0.15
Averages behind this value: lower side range 65.4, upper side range 69.6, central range 78.1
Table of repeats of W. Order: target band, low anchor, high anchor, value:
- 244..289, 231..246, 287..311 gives 2.65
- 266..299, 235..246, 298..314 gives 2.20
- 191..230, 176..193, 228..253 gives 2.41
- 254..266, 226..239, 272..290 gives 0.37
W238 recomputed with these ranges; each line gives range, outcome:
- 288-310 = 70.5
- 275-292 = 69.6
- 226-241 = 80.2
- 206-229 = 70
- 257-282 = 69.8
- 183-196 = 65.2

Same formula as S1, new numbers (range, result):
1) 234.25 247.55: 83.8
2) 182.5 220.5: 66.1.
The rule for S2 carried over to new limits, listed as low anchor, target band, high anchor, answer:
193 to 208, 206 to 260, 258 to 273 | -0.12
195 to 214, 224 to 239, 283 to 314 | -0.18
